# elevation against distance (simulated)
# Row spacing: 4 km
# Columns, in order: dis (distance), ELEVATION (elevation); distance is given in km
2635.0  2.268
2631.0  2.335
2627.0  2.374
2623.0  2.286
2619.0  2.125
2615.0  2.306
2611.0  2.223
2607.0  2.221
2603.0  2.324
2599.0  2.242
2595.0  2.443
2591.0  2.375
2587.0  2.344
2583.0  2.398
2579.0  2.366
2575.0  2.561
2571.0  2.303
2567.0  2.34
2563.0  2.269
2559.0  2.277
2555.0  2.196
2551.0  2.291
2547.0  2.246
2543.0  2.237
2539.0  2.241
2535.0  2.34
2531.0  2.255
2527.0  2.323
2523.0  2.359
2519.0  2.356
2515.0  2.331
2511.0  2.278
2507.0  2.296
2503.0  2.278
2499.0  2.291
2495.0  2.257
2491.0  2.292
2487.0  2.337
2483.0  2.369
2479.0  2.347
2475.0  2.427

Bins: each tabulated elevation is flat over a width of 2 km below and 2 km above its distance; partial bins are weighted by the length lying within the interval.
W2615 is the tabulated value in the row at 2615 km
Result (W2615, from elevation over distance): 2.306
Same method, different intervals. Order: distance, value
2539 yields 2.241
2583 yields 2.398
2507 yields 2.296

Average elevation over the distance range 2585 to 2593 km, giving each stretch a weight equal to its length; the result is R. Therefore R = 2.36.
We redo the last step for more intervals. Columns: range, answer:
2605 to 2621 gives 2.22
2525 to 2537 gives 2.31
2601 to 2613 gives 2.26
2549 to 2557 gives 2.24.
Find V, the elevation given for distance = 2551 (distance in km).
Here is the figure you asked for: 2.291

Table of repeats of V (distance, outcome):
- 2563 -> 2.269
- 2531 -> 2.255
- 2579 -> 2.366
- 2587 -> 2.344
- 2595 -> 2.443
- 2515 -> 2.331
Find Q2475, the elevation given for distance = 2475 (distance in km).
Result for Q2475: 2.427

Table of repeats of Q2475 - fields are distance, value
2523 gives 2.359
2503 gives 2.278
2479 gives 2.347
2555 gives 2.196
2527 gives 2.323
